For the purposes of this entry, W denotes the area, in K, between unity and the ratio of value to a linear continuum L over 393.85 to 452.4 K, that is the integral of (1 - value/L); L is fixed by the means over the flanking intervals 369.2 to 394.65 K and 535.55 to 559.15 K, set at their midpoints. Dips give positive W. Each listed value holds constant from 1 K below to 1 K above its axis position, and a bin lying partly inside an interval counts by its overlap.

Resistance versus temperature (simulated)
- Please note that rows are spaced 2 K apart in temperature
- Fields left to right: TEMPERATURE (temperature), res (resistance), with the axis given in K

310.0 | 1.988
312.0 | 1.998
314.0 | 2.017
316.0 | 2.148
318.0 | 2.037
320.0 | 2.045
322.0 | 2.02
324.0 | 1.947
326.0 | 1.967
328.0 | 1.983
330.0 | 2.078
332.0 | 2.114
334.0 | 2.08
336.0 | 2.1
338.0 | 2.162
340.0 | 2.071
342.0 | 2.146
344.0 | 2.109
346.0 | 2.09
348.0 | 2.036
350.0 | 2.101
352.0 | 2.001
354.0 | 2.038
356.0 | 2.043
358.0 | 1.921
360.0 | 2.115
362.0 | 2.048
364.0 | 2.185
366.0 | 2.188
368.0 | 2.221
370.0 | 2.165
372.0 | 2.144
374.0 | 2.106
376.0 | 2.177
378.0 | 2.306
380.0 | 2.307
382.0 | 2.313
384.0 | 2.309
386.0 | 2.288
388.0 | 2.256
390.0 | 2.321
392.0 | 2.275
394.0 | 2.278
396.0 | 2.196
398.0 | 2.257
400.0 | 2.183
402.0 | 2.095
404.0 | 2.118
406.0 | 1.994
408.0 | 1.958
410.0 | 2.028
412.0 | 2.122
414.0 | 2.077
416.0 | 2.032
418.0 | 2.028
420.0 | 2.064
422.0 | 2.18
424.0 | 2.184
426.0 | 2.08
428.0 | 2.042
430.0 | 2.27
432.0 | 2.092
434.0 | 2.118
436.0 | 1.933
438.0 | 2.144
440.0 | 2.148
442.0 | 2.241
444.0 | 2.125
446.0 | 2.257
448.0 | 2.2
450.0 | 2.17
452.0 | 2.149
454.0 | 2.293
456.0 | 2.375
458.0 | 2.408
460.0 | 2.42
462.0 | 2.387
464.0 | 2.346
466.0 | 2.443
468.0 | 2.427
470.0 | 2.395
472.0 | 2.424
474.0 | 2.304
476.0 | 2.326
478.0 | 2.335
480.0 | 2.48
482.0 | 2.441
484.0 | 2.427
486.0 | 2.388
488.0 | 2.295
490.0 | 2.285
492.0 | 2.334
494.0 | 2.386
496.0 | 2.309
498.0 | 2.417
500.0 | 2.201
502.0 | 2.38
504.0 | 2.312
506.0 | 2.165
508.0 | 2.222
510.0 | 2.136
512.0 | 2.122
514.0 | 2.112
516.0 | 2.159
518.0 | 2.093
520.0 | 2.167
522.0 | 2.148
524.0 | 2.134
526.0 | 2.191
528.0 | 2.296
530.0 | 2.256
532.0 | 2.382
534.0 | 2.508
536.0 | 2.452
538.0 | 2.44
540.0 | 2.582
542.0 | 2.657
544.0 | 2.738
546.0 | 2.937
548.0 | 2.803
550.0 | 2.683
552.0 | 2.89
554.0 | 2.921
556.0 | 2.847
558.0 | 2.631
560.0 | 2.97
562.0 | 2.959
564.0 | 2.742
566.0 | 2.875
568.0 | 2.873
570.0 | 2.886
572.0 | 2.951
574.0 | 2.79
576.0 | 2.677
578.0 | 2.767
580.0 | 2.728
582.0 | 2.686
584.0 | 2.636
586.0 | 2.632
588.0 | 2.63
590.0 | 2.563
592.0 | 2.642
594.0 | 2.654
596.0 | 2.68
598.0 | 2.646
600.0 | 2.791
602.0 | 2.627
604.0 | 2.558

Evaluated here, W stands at 6.0 K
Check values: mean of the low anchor 2.25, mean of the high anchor 2.72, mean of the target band 2.12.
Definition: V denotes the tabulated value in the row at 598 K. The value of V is 2.646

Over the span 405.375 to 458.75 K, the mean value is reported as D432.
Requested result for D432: 2.14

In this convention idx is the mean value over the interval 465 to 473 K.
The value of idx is 2.42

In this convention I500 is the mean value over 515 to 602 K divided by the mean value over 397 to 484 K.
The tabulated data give 1.18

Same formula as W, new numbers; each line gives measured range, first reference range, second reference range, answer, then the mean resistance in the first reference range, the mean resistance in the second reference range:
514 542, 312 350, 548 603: 3.4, 2.06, 2.76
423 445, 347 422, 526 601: 1.6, 2.14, 2.69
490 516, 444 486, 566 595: 2.3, 2.35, 2.73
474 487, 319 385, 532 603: 0.4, 2.11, 2.72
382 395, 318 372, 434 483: -0.8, 2.08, 2.3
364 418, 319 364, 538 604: 0.6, 2.06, 2.75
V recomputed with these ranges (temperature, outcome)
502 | 2.38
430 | 2.27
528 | 2.296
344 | 2.109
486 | 2.388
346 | 2.09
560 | 2.97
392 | 2.275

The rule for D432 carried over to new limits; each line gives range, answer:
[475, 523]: 2.28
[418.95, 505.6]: 2.28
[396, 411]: 2.1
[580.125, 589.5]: 2.65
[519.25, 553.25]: 2.49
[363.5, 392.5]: 2.24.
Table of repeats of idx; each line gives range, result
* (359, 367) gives 2.13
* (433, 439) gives 2.06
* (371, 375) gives 2.12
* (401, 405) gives 2.11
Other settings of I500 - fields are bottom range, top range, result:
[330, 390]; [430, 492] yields 1.07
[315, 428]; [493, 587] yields 1.19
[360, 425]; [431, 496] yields 1.06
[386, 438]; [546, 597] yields 1.30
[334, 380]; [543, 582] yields 1.33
